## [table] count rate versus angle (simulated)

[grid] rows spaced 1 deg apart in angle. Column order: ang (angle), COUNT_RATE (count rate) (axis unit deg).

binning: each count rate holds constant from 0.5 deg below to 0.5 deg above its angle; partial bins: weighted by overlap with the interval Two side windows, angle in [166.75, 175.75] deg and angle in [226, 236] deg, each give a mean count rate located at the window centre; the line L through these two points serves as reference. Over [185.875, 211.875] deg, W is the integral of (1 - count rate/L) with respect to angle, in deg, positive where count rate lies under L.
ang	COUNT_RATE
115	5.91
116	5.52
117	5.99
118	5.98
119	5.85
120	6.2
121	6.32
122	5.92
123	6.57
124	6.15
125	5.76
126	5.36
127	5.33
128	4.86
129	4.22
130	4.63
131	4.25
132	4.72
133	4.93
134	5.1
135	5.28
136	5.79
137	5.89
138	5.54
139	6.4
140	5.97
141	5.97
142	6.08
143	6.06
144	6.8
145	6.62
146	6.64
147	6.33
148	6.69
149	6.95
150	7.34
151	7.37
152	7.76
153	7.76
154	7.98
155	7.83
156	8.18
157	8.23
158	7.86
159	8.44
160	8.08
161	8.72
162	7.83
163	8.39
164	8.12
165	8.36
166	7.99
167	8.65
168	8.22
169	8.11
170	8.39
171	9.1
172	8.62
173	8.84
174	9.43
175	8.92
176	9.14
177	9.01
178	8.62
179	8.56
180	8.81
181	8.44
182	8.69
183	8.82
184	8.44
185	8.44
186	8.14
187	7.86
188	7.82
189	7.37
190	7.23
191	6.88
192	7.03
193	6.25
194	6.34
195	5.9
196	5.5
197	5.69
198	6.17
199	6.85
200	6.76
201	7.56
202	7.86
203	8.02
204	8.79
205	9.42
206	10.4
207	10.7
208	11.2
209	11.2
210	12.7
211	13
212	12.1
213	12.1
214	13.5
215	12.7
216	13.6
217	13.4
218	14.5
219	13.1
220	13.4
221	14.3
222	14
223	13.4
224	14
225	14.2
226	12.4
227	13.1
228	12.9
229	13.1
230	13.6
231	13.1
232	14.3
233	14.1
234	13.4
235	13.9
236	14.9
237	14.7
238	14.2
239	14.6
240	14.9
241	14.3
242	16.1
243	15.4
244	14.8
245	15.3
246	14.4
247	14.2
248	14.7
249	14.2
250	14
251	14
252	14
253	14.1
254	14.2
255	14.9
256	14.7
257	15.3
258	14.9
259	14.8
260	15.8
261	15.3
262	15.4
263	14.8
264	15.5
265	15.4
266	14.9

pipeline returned 6.56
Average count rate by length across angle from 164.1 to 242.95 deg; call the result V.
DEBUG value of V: 10.5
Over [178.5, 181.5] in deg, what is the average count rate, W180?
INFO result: 8.6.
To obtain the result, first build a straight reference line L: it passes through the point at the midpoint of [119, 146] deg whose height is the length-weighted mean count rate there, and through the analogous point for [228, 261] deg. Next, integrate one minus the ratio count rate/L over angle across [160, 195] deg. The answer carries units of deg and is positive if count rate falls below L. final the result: 3.5 deg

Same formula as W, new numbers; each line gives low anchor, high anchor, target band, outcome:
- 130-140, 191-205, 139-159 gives -4.9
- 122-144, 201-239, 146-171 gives -1.0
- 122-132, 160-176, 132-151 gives 0.9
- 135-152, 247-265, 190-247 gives 1.8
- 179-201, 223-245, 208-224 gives -2.5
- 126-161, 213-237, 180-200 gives 6.0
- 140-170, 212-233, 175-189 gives 1.9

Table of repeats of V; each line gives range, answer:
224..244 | 14.1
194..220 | 10.1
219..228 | 13.5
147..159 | 7.61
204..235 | 12.8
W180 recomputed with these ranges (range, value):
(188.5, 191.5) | 7.16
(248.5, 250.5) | 14.1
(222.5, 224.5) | 13.7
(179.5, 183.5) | 8.69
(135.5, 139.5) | 5.9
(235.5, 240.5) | 14.7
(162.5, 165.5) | 8.29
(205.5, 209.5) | 10.9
